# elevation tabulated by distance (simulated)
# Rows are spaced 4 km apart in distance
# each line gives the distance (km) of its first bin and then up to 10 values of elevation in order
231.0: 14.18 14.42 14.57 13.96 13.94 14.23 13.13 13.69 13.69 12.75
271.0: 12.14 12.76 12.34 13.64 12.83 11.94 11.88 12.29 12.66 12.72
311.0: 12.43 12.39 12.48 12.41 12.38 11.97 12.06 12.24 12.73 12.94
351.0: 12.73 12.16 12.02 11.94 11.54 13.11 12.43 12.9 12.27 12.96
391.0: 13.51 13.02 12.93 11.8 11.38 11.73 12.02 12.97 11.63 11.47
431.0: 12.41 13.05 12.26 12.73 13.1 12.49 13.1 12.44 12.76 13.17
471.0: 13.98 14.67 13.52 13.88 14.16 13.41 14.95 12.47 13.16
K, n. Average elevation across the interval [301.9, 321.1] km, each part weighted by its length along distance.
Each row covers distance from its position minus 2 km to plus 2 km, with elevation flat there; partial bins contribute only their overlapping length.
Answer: 12.5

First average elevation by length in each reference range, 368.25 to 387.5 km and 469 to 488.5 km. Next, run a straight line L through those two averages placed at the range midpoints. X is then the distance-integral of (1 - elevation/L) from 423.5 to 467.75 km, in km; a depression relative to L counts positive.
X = 3.28 km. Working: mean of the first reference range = 12.7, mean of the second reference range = 14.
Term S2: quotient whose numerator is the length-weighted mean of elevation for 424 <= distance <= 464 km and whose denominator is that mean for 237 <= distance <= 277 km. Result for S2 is 0.93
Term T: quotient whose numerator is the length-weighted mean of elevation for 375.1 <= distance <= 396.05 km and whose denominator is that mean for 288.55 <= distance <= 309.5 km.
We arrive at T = 1.05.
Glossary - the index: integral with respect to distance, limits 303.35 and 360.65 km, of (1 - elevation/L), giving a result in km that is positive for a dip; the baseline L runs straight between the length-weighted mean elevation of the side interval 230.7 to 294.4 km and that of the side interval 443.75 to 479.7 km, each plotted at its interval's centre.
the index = 3.8 km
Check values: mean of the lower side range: 13.3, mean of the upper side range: 13.2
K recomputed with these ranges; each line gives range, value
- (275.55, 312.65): 12.5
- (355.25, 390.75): 12.4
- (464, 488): 13.8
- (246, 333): 12.7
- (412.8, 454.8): 12.4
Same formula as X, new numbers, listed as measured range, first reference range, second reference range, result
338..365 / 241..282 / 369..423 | 0.8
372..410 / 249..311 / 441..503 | 1.7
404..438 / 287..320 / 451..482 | 2.6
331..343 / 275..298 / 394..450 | 0.2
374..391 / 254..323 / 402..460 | -0.4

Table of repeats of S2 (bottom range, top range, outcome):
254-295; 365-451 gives 0.97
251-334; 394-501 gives 1.02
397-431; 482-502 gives 1.14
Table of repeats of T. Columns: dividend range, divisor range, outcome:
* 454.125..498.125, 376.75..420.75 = 1.09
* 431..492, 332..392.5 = 1.06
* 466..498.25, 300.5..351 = 1.12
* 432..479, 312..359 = 1.05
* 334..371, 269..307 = 0.98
